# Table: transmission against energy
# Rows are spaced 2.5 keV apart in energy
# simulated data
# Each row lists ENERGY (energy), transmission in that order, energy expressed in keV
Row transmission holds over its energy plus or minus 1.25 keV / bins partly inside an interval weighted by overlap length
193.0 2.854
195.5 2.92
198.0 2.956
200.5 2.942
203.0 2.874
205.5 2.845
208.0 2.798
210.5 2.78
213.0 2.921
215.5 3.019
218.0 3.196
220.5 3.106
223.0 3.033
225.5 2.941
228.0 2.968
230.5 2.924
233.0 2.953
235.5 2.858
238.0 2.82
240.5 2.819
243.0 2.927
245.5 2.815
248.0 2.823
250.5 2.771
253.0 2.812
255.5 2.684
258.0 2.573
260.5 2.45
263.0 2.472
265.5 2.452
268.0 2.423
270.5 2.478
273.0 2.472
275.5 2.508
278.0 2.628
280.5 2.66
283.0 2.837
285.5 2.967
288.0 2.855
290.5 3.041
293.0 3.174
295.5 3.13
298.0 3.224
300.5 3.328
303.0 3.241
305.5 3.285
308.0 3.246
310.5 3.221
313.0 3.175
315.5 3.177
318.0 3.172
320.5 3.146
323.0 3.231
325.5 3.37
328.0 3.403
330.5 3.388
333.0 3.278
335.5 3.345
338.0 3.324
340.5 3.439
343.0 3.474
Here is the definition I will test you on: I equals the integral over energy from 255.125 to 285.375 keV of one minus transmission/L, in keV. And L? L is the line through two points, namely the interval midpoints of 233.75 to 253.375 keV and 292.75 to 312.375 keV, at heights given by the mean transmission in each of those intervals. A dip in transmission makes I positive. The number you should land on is 4.5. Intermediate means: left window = 2.83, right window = 3.23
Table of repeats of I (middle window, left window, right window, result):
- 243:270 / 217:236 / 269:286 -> 1.45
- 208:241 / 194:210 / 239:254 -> -1.05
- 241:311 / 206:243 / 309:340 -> 6.25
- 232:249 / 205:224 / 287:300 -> 0.86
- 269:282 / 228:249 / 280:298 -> 1.77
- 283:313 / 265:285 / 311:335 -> -2.47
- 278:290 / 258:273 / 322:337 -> -0.45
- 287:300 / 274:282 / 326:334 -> -1.26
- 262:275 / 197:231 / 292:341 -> 2.73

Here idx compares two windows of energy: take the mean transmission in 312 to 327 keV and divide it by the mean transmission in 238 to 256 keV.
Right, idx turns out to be 1.14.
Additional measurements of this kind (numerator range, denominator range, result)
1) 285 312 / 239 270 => 1.19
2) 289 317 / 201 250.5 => 1.10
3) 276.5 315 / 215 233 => 1.01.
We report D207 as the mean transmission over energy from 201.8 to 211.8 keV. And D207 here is 2.82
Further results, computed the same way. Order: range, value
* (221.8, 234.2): 2.96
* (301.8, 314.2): 3.23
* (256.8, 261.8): 2.51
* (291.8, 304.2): 3.22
